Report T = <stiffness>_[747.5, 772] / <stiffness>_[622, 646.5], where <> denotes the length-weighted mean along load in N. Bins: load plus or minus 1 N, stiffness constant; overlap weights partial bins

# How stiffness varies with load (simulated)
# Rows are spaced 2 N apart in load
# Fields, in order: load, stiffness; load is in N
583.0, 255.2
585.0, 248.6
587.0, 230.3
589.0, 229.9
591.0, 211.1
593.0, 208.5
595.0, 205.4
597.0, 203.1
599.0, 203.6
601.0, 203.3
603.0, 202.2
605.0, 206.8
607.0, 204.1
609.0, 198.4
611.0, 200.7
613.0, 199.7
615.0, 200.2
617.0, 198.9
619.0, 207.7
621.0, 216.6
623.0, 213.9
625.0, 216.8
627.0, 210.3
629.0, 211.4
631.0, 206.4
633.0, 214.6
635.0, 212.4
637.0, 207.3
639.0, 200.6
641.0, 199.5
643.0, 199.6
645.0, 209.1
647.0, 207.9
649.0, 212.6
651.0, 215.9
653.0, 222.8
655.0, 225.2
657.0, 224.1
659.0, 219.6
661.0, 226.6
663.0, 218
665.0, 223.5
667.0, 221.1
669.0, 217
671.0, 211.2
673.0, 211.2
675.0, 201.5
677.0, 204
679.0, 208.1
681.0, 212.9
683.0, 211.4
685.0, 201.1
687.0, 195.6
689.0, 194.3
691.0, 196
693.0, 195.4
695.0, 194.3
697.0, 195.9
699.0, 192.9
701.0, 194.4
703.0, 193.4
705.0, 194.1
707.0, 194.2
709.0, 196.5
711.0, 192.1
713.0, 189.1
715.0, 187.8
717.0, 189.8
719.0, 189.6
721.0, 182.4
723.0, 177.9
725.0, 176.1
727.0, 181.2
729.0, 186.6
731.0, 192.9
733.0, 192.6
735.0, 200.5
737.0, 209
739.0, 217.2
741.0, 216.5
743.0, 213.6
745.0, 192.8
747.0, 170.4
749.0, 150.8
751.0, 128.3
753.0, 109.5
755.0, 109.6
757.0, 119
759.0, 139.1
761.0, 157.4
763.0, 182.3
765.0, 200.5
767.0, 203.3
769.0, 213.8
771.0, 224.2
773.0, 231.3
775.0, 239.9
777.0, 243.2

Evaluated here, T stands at 0.8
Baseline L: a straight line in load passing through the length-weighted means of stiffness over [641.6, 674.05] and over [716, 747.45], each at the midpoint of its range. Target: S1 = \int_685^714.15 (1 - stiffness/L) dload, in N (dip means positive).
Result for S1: 1.3 N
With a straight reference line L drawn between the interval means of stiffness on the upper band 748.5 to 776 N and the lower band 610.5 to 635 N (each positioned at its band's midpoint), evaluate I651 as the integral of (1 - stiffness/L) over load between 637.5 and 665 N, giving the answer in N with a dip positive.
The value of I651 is -1.8 N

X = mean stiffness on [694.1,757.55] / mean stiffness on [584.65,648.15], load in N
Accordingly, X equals 0.88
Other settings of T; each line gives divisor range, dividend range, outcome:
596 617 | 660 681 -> 1.06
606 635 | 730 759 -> 0.83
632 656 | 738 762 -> 0.76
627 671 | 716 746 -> 0.91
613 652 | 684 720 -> 0.93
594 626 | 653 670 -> 1.08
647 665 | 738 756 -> 0.76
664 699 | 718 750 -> 0.93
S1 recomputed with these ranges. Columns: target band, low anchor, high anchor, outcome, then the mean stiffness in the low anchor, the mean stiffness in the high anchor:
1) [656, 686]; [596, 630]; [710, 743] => -2.2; 206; 193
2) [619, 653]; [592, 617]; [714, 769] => -2.2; 203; 178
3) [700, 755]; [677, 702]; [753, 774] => 0.7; 200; 175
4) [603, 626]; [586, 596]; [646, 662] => 1.3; 217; 219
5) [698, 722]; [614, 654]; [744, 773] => -1.1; 209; 167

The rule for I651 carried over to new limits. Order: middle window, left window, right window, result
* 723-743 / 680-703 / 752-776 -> -1.1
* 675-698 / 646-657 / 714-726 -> -0.1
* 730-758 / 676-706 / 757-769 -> 1.3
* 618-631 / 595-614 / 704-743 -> -0.7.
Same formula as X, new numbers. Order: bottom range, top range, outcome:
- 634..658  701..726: 0.89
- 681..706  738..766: 0.84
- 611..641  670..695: 0.98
